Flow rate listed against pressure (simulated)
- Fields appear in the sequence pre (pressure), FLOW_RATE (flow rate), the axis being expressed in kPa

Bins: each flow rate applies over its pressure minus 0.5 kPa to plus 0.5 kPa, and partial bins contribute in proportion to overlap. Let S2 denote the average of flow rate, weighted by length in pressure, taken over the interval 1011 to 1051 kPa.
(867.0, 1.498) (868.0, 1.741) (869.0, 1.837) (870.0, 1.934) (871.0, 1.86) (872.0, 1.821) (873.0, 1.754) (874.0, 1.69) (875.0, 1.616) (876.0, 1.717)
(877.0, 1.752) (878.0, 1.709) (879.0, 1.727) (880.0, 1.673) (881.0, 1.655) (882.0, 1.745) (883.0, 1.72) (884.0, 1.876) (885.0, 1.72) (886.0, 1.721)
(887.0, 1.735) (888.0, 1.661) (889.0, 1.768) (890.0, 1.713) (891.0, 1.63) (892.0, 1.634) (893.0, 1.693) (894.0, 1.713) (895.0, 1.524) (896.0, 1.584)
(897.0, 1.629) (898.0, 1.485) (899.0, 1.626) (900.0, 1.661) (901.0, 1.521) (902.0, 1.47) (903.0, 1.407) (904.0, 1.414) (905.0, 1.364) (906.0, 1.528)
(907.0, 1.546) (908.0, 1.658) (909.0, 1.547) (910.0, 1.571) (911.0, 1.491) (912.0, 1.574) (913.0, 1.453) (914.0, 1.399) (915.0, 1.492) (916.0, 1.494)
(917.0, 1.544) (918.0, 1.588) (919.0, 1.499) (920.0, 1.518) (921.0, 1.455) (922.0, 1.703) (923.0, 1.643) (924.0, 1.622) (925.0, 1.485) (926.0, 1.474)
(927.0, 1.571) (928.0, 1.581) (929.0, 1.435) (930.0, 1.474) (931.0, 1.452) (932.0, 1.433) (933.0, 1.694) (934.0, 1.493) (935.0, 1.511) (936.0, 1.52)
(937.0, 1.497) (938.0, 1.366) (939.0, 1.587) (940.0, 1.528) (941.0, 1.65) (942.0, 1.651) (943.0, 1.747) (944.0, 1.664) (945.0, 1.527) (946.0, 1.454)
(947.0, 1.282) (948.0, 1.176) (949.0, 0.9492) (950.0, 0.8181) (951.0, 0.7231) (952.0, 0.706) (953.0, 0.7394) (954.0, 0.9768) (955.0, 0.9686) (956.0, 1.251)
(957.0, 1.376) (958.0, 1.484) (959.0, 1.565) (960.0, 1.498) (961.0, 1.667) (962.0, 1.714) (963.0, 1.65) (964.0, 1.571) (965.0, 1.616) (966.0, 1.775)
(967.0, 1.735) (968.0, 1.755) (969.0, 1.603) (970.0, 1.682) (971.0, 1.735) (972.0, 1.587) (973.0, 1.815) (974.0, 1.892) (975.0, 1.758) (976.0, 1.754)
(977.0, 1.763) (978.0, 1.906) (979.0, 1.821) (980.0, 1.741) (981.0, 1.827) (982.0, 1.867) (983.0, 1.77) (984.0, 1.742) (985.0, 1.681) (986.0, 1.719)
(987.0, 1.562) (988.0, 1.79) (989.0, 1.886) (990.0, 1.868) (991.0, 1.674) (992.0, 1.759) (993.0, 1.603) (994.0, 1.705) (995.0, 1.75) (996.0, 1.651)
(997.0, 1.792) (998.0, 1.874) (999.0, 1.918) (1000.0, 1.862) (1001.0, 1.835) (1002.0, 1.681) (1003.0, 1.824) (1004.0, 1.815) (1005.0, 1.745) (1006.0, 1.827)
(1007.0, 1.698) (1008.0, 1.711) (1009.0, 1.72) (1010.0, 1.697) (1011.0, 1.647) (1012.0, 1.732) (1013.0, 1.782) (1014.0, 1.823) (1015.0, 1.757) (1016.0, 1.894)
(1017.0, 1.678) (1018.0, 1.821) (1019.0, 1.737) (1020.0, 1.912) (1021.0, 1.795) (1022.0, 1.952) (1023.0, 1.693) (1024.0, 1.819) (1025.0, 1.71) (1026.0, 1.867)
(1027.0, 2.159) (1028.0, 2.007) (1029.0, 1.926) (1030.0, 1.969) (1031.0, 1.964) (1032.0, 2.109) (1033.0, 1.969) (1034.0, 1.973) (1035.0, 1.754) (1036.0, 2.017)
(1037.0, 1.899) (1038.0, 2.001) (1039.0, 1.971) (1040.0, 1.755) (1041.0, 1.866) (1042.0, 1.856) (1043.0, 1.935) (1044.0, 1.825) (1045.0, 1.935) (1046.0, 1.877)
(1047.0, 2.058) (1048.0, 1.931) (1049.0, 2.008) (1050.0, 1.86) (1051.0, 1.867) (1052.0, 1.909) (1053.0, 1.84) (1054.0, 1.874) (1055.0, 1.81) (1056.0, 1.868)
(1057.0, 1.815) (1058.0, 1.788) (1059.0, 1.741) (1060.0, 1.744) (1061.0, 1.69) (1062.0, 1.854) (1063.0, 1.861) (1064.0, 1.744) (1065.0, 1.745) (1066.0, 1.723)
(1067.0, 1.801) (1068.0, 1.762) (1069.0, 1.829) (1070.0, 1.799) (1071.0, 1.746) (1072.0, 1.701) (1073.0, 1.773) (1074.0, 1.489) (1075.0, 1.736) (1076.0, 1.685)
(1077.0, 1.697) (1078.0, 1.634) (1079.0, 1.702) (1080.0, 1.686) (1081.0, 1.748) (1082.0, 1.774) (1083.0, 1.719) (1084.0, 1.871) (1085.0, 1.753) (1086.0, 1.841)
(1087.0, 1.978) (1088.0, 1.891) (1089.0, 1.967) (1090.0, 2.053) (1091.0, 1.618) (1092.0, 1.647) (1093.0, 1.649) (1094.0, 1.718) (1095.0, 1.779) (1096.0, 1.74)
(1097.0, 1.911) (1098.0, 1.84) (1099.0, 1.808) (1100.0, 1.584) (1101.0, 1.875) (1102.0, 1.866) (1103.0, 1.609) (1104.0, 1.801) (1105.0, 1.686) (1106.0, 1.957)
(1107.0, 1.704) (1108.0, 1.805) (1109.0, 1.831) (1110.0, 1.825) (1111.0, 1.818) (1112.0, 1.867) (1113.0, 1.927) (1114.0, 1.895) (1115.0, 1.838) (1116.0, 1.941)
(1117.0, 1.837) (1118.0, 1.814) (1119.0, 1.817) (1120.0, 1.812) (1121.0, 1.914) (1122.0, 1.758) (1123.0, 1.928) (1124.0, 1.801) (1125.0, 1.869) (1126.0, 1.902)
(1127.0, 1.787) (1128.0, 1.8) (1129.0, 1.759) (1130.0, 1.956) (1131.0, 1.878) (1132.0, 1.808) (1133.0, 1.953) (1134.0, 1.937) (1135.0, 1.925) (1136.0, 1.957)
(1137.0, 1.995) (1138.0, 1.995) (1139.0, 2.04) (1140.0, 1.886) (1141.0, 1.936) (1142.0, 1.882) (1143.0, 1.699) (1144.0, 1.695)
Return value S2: 1.88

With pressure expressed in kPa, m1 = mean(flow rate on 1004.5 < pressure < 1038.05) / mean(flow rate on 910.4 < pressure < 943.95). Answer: 1.20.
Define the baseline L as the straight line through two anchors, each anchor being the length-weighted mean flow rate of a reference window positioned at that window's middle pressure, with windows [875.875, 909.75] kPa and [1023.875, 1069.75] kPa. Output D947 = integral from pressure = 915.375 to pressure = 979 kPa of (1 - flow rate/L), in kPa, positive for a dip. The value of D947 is 8.1 kPa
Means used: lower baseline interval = 1.63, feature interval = 1.5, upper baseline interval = 1.88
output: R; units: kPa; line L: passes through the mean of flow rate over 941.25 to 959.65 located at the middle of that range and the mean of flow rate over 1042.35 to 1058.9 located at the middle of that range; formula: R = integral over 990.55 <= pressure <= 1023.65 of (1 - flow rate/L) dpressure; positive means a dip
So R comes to -3.5 kPa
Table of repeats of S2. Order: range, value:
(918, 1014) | 1.59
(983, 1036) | 1.81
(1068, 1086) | 1.73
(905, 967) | 1.45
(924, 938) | 1.51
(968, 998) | 1.75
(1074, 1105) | 1.77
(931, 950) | 1.47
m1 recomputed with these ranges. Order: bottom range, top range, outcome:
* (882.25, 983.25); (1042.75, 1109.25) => 1.16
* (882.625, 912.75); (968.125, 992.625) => 1.10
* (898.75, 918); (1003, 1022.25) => 1.17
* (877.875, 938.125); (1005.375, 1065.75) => 1.17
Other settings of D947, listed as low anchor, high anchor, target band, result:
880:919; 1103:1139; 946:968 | 4.66 kPa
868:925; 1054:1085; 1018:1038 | -2.14 kPa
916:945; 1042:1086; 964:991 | -1.90 kPa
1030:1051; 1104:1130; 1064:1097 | 2.11 kPa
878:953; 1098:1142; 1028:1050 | -2.70 kPa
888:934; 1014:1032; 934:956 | 4.71 kPa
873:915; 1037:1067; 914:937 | 1.90 kPa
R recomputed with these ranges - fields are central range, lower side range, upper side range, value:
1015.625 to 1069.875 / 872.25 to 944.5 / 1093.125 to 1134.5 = -3.8 kPa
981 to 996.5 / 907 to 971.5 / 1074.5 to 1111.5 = -1.7 kPa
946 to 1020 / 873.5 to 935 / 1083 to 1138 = 2.5 kPa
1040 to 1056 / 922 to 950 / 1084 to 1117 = -1.7 kPa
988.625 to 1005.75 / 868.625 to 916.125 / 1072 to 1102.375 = -0.7 kPa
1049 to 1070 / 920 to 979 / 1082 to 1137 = -1.0 kPa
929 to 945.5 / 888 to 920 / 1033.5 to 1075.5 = 0.7 kPa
